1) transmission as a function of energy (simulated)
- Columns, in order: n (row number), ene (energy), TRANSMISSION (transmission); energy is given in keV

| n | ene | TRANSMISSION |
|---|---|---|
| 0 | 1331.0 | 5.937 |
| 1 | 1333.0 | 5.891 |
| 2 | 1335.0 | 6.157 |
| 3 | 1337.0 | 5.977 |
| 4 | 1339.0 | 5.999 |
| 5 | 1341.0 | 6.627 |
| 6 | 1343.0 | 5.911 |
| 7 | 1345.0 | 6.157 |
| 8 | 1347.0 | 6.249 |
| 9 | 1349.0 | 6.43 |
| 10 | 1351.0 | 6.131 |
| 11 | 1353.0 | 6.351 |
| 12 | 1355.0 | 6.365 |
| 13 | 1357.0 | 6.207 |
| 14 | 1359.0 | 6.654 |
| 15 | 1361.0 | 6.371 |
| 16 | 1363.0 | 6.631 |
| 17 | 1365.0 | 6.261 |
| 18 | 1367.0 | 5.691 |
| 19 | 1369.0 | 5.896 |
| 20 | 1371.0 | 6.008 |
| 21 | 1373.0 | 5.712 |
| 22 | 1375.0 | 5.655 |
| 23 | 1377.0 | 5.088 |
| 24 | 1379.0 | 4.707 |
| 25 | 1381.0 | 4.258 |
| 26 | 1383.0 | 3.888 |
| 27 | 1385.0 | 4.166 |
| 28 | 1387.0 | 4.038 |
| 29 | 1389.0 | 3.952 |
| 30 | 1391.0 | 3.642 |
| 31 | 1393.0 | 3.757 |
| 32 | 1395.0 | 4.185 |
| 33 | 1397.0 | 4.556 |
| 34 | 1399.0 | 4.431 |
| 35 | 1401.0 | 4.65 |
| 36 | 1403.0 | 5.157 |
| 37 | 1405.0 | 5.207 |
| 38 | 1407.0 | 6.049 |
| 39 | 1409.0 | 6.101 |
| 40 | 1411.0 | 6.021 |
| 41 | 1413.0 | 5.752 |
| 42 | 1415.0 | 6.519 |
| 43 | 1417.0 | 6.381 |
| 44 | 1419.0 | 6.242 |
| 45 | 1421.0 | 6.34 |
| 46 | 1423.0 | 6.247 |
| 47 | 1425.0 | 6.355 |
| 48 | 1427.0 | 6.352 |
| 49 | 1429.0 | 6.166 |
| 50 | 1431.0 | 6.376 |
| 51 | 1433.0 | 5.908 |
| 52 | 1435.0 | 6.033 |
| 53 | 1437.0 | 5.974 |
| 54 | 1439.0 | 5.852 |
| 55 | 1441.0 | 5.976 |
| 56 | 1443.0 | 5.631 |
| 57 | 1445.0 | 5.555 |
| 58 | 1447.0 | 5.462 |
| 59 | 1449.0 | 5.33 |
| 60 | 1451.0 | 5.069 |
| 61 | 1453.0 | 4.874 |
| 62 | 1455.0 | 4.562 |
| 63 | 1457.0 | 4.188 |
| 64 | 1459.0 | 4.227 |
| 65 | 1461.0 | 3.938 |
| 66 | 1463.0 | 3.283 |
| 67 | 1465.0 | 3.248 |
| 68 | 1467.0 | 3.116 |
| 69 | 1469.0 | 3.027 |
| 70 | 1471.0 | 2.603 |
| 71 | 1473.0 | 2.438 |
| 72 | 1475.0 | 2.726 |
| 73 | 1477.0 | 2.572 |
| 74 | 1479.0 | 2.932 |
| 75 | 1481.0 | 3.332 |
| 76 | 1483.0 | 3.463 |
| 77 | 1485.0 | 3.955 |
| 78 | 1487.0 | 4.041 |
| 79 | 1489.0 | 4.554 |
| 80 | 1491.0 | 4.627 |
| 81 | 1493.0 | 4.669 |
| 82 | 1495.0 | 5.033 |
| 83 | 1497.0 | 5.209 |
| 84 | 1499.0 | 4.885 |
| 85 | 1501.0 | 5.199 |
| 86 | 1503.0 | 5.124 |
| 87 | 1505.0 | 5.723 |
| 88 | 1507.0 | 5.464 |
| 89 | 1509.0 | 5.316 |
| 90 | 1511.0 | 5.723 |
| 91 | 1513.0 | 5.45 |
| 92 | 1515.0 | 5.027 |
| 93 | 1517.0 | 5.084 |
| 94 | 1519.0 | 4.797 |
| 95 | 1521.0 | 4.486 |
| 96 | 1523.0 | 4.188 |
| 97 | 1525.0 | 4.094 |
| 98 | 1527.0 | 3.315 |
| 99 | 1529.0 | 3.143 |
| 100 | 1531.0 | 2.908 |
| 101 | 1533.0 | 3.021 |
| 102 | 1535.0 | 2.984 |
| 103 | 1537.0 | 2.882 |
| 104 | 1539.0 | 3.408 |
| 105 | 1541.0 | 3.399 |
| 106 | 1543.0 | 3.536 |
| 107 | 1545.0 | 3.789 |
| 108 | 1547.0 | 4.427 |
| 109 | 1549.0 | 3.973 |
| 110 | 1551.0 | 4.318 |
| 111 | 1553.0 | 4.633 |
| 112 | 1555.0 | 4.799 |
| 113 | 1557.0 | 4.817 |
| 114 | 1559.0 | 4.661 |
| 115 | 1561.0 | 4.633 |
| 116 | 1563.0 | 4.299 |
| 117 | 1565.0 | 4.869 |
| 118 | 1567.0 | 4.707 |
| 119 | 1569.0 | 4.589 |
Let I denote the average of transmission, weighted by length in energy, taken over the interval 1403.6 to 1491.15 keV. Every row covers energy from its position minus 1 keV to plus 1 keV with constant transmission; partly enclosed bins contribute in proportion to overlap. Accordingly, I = 4.88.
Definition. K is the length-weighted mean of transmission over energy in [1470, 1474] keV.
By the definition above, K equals 2.52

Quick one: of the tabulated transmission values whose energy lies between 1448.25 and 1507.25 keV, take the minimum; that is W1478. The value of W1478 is 2.438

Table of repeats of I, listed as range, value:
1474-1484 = 3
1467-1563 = 4.13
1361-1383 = 5.55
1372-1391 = 4.56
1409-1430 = 6.23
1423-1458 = 5.64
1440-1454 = 5.41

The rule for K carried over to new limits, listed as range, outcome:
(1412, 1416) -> 6.14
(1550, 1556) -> 4.58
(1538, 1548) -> 3.71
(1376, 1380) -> 4.9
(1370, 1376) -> 5.79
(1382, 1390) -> 4.01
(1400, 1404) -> 4.9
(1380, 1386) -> 4.1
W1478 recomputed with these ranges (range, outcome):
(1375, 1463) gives 3.283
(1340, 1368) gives 5.691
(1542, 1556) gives 3.536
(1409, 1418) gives 5.752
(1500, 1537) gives 2.882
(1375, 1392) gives 3.642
